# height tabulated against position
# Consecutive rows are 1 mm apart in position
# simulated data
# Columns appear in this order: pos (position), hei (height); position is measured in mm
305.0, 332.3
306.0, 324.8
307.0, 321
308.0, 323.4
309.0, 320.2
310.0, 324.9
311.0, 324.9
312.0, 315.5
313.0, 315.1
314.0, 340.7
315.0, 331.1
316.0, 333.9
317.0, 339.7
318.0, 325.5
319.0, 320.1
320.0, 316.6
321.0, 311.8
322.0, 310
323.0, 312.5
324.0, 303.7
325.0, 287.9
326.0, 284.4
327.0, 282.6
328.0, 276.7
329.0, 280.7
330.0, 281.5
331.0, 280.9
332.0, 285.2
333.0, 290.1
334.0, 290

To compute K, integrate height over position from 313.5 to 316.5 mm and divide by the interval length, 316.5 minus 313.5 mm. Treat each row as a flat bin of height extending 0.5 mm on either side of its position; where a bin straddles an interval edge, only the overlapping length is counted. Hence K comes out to 335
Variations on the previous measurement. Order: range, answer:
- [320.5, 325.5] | 305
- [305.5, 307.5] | 323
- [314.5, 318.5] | 333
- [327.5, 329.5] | 279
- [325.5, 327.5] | 284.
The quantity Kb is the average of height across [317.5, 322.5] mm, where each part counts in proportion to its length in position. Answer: 317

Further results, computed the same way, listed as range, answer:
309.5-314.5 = 324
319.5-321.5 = 314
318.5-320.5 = 318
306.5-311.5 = 323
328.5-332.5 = 282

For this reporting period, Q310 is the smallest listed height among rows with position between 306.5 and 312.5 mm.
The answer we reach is 315.5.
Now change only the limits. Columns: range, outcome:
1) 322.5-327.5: 282.6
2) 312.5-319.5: 315.1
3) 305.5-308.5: 321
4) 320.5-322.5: 310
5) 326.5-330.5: 276.7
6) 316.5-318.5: 325.5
